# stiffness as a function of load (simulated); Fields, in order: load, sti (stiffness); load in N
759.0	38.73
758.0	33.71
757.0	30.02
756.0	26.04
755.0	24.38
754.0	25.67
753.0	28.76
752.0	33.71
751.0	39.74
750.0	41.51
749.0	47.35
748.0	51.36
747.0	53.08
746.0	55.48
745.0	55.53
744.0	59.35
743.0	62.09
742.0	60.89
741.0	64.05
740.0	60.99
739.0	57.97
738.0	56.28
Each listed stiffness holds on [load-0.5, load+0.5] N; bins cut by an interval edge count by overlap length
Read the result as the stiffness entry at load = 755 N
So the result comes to 24.38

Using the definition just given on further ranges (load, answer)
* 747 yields 53.08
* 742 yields 60.89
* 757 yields 30.02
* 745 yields 55.53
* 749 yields 47.35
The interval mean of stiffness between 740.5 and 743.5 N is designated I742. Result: 62.3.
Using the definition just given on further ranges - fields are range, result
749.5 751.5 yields 40.6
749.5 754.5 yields 33.9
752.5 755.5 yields 26.3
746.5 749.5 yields 50.6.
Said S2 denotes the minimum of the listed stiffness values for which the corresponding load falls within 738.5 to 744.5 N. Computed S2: 57.97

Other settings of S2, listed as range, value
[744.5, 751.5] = 39.74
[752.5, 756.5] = 24.38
